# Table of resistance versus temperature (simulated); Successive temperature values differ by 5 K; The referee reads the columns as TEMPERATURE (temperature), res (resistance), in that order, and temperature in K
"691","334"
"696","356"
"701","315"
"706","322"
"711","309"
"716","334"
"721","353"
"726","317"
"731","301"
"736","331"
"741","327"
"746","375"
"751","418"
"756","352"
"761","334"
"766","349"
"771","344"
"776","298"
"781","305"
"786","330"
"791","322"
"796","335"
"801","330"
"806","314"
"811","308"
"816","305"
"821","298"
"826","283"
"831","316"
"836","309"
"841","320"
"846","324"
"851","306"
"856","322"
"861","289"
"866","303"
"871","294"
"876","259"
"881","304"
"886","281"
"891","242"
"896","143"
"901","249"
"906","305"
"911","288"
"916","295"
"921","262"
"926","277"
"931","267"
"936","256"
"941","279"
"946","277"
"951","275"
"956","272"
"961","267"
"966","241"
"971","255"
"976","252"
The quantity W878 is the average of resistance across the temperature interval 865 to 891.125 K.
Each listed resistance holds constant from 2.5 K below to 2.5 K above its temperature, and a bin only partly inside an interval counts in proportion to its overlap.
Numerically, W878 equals 283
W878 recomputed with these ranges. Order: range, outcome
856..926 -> 272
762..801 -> 327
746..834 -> 327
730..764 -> 350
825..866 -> 309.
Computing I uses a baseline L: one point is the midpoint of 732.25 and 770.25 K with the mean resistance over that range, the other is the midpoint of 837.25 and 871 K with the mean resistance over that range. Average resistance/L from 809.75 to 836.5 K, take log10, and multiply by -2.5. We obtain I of 0.07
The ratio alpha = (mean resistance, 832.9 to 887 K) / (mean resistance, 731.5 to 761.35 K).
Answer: 0.85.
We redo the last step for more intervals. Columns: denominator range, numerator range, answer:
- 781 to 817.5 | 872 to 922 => 0.82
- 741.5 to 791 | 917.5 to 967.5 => 0.78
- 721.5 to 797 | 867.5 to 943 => 0.79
